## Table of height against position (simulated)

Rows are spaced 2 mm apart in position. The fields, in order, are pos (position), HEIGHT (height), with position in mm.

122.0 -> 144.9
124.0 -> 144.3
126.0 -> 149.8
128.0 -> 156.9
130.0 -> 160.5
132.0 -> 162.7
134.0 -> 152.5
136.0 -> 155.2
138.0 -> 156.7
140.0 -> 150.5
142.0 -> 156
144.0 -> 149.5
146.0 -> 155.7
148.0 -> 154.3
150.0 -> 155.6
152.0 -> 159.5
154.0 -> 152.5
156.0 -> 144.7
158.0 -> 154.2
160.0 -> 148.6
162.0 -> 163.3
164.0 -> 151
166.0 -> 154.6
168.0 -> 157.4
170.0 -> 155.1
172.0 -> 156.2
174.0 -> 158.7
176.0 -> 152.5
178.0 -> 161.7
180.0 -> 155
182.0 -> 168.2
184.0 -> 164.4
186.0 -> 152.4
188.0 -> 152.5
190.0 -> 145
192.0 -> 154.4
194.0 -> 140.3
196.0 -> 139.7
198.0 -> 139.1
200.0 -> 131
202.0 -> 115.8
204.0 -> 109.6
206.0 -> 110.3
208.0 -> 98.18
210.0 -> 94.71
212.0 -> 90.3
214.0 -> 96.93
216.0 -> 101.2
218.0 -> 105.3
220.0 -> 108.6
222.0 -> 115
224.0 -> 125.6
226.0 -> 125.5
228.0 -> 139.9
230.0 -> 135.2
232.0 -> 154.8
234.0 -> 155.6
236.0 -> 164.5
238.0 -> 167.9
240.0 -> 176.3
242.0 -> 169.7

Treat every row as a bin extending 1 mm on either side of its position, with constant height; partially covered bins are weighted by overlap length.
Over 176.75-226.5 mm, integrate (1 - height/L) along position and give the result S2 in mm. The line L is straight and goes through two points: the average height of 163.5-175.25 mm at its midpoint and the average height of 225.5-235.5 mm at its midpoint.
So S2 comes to 7.2 mm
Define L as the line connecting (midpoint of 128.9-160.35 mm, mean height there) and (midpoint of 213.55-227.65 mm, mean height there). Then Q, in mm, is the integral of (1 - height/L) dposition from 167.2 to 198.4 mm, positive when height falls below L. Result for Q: -4.7 mm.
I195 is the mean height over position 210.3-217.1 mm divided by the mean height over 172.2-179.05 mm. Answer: 0.6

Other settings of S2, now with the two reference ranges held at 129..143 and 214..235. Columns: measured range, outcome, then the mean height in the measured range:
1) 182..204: -1.1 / 143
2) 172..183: -1.3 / 159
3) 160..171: -0.7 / 156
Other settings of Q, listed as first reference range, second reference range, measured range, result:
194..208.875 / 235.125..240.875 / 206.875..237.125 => 5.87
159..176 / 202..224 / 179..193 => -2.21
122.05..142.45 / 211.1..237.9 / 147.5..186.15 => -3.42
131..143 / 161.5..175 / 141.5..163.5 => 0.30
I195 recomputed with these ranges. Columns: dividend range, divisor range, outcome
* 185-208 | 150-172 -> 0.87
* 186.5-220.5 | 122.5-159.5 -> 0.78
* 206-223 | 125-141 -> 0.65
